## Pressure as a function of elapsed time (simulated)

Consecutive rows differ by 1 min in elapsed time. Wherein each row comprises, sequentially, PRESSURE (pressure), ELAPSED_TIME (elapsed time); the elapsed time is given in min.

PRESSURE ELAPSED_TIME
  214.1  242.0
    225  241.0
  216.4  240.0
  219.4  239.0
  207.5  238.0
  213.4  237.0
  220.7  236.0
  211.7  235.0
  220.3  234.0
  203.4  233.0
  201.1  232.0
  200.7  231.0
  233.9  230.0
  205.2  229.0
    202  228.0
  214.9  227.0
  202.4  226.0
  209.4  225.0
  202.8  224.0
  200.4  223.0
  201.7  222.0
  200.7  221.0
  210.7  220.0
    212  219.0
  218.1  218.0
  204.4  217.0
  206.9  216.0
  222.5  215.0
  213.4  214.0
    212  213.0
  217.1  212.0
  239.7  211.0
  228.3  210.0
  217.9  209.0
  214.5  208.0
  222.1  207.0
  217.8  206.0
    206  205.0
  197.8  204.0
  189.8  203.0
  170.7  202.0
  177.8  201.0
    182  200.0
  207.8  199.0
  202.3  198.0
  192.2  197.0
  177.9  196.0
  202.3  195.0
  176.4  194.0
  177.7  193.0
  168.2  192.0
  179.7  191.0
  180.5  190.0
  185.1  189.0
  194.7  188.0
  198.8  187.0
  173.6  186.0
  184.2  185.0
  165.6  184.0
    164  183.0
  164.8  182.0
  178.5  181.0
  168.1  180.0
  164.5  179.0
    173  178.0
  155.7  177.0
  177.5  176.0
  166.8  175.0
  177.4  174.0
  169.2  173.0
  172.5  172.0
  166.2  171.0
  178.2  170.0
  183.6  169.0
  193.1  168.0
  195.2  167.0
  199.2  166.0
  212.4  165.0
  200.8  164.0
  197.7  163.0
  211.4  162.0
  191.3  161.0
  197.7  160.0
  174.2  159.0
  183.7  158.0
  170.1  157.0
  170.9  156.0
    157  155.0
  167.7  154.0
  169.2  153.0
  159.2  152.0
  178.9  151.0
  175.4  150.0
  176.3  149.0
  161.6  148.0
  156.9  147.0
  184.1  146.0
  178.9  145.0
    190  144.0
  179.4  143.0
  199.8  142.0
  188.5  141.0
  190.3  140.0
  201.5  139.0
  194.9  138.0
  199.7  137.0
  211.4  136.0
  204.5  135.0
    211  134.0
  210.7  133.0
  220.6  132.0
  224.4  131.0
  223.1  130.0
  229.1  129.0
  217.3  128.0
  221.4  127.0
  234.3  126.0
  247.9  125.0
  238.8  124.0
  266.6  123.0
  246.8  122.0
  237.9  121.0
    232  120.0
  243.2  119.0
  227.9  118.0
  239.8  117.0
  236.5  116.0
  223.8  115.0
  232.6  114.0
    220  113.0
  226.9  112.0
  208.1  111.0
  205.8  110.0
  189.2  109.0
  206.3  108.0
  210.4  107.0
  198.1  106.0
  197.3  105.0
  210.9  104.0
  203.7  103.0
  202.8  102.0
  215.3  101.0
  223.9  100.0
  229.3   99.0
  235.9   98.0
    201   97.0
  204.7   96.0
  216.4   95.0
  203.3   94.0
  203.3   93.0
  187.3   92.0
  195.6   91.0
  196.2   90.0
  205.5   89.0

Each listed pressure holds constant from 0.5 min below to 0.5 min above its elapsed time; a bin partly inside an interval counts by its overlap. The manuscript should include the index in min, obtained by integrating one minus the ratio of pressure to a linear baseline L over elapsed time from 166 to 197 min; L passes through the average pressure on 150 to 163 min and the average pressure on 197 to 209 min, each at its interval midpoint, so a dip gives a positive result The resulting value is 1.9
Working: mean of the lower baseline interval 178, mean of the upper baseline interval 199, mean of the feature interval 178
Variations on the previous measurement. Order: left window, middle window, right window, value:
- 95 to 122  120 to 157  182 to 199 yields 0.93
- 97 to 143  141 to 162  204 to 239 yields 3.78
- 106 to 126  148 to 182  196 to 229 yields 5.99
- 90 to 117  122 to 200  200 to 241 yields 7.64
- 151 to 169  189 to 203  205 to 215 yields 1.70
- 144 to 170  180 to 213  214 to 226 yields 1.05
